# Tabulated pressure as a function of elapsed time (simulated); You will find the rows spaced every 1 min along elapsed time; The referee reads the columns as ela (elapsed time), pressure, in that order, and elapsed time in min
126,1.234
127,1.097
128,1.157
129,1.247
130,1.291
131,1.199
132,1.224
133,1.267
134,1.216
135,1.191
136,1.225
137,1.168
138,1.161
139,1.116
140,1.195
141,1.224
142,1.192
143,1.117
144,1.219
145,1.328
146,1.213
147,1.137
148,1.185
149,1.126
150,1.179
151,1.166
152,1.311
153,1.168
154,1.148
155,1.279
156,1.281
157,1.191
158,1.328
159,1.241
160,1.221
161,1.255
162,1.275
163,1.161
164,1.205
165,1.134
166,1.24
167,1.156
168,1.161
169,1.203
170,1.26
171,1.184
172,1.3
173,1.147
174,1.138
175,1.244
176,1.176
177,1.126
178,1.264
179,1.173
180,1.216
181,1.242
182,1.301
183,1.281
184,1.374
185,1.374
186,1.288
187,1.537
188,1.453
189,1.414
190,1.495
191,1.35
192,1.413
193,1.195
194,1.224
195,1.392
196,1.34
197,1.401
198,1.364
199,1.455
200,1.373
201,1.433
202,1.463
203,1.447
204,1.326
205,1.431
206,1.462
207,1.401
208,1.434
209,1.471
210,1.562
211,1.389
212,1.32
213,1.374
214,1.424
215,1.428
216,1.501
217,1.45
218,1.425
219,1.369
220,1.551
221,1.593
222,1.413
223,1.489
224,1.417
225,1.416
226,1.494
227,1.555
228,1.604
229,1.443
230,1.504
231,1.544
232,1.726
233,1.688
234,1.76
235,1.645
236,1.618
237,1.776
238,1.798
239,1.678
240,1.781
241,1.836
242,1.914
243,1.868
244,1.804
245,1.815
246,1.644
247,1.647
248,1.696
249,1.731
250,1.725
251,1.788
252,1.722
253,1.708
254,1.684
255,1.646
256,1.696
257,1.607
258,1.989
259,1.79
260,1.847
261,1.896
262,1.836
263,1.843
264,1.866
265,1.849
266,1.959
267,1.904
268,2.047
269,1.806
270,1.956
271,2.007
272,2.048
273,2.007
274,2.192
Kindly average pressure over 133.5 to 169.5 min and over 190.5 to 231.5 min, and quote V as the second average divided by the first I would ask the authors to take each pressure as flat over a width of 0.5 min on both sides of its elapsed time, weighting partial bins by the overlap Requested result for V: 1.19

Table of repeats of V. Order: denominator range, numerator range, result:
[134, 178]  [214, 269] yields 1.40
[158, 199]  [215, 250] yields 1.27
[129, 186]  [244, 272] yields 1.49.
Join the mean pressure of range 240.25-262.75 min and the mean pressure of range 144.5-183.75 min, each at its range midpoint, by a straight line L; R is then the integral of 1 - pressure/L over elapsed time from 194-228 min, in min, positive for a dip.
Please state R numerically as 1.7 min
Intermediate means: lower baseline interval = 1.21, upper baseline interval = 1.77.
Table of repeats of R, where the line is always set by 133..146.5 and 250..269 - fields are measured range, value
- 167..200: 3.0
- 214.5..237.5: 1.4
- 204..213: 0.7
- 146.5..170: 1.6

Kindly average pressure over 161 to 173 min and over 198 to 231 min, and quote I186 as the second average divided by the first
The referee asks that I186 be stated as 1.20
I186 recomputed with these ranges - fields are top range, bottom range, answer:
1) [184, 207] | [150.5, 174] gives 1.14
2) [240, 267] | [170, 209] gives 1.34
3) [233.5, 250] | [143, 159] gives 1.44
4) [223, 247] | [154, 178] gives 1.37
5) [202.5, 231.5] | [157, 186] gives 1.19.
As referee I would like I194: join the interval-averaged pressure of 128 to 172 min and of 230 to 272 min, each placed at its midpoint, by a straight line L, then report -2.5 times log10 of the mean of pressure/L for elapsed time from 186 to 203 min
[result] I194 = 0.05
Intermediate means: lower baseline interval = 1.21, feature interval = 1.39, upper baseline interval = 1.78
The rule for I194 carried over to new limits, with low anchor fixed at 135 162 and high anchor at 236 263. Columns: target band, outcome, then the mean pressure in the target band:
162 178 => 0.114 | 1.19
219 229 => 0.091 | 1.49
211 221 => 0.106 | 1.43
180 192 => 0.036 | 1.37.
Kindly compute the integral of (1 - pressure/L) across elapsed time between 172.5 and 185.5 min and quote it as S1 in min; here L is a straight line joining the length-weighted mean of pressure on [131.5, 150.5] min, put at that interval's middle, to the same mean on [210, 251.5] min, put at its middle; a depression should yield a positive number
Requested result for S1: 1.25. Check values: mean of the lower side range 1.19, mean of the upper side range 1.6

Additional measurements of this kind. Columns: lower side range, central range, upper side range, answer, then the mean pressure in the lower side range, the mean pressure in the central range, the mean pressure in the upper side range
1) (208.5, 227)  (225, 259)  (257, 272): -0.4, 1.45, 1.7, 1.89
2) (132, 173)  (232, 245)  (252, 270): -0.5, 1.21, 1.76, 1.82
